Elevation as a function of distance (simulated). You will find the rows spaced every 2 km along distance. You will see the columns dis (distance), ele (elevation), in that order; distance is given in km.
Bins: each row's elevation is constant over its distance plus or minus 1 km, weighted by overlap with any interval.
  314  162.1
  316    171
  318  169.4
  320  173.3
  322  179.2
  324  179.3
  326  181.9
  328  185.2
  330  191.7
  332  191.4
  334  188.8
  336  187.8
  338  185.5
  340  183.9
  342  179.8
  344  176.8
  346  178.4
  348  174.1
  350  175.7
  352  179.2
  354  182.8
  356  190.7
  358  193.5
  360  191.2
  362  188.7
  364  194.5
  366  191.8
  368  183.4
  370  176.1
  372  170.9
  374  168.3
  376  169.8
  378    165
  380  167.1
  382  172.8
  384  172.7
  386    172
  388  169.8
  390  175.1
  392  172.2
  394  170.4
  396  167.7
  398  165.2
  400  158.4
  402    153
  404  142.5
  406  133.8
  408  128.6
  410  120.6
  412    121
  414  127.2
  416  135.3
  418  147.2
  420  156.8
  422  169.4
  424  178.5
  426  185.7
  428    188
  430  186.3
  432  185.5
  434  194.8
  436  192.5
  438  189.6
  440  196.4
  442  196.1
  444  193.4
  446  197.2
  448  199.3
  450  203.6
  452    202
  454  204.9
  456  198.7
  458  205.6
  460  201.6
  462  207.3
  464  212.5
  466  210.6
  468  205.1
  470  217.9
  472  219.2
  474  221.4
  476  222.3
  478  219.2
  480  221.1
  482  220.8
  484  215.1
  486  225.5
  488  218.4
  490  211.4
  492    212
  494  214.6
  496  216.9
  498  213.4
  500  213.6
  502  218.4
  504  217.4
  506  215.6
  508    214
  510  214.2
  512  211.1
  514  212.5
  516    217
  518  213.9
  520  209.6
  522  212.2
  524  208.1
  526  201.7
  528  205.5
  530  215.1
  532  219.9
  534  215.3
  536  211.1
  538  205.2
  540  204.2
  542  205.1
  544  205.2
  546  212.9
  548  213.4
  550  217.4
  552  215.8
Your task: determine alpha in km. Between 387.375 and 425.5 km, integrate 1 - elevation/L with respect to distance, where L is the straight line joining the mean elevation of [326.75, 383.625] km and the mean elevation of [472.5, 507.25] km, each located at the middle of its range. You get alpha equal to 8.3 km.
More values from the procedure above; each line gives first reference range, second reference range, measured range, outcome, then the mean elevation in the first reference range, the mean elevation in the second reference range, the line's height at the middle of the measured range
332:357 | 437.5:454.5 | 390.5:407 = 2.8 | 182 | 198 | 191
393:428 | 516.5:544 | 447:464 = -2.9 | 152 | 210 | 174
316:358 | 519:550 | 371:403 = 3.5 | 182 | 210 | 189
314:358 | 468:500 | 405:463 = 7.9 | 181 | 217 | 205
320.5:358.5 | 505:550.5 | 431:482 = -1.1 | 183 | 211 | 201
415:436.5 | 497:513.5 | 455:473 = -1.4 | 174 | 215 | 194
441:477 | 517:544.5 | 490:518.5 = -0.8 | 207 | 210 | 208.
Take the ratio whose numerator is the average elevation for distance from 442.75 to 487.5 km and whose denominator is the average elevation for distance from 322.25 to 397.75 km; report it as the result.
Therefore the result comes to 1.17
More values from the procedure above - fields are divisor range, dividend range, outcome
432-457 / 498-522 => 1.09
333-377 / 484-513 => 1.18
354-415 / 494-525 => 1.29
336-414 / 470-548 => 1.26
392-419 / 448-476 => 1.44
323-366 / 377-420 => 0.83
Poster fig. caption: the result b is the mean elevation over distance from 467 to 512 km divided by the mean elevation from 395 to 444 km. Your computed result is 1.3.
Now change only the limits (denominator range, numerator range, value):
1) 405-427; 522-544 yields 1.43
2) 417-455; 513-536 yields 1.13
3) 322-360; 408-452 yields 0.95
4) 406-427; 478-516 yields 1.48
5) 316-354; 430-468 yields 1.10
